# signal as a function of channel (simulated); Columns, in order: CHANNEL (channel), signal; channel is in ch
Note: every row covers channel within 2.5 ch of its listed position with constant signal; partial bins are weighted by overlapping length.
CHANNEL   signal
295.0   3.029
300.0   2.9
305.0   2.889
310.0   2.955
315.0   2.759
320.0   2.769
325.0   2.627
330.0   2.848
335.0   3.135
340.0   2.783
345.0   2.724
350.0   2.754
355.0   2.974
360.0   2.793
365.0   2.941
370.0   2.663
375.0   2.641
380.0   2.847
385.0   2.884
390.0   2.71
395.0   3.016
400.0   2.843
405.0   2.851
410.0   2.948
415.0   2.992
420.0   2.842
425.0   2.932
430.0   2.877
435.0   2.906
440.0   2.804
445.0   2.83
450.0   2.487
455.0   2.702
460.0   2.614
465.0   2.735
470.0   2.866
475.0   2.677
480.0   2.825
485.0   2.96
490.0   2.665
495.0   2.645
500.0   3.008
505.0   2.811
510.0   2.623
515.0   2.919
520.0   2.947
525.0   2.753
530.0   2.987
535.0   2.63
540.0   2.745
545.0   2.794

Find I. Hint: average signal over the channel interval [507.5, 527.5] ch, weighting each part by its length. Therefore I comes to 2.81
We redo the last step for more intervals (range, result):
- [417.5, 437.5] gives 2.89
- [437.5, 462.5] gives 2.69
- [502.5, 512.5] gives 2.72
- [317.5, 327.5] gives 2.7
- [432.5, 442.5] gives 2.85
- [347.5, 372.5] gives 2.83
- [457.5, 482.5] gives 2.74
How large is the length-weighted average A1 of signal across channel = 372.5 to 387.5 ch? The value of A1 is 2.79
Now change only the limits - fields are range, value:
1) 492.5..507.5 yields 2.82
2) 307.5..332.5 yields 2.79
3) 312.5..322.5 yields 2.76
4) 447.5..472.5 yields 2.68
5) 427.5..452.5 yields 2.78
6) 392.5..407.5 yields 2.9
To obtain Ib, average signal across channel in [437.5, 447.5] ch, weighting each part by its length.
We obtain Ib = 2.82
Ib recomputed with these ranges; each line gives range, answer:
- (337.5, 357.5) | 2.81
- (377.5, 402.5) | 2.86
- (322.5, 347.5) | 2.82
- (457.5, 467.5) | 2.67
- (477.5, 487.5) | 2.89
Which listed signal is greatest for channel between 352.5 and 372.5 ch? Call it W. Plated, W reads 2.974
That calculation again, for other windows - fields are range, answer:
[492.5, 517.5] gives 3.008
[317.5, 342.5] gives 3.135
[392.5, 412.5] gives 3.016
